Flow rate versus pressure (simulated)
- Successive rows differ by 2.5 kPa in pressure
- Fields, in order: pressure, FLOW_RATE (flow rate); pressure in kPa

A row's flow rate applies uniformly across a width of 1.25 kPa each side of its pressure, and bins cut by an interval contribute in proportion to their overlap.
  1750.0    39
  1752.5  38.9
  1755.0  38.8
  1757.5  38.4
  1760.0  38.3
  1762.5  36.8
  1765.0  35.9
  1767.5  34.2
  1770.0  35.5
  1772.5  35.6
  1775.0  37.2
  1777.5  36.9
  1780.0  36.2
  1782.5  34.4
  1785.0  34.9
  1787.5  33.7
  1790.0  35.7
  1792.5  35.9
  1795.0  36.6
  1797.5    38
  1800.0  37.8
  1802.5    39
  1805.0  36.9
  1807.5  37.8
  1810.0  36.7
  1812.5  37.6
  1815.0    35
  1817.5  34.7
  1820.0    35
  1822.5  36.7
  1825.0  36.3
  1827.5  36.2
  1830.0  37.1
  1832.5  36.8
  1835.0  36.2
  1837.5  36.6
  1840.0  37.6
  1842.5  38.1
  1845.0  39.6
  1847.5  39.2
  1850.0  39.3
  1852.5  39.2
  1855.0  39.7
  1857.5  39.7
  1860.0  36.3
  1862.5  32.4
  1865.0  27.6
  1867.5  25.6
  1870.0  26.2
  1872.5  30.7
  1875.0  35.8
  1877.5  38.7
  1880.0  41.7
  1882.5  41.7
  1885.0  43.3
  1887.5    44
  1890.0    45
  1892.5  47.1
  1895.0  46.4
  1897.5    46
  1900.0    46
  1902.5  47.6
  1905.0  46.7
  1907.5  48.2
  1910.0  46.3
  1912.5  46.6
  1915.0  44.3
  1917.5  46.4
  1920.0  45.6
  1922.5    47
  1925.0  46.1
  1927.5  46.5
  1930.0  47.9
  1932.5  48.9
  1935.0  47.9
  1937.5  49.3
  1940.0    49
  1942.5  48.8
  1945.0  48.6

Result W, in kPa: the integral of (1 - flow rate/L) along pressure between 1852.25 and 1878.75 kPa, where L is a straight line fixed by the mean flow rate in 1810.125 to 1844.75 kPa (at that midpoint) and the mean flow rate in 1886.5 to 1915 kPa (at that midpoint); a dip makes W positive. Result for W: 5.05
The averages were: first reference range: 36.6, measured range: 33.6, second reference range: 46.3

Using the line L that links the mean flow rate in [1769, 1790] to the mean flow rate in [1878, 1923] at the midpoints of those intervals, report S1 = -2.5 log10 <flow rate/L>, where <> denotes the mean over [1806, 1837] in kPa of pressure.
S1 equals 0.075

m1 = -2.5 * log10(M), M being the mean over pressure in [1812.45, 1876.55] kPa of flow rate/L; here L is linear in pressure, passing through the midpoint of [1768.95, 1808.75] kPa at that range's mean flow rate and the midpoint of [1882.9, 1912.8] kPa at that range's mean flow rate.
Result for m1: 0.16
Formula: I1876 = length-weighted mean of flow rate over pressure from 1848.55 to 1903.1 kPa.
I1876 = 39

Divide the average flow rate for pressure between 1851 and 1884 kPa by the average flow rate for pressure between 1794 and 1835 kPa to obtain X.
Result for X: 0.96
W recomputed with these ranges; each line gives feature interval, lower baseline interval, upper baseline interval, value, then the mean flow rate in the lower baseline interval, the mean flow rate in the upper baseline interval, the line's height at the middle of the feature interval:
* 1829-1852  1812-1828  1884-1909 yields 0.42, 35.8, 46.1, 38.6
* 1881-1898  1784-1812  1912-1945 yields -0.21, 36.7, 47.3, 44.1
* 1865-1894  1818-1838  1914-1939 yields 2.95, 36.3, 47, 41.9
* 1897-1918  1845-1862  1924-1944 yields -0.70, 38.7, 48.1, 45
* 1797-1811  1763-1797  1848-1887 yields -0.75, 35.7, 36.1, 35.8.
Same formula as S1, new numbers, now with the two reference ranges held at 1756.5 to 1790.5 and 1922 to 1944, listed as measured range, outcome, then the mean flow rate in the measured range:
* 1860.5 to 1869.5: 0.42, 29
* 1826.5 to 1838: 0.11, 36.6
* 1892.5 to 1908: -0.03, 46.8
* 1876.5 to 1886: 0.07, 41.4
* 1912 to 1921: 0.03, 45.7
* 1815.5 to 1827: 0.11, 35.7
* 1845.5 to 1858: 0.07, 39.4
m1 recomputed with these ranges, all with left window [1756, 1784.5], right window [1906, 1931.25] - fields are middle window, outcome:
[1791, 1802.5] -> 0.03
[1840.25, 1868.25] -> 0.16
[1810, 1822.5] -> 0.11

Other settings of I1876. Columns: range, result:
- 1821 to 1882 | 36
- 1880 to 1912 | 45.6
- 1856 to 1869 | 32.3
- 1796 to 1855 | 37.3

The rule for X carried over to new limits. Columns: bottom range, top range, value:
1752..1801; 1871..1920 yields 1.20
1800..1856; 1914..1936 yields 1.25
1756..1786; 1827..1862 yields 1.05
